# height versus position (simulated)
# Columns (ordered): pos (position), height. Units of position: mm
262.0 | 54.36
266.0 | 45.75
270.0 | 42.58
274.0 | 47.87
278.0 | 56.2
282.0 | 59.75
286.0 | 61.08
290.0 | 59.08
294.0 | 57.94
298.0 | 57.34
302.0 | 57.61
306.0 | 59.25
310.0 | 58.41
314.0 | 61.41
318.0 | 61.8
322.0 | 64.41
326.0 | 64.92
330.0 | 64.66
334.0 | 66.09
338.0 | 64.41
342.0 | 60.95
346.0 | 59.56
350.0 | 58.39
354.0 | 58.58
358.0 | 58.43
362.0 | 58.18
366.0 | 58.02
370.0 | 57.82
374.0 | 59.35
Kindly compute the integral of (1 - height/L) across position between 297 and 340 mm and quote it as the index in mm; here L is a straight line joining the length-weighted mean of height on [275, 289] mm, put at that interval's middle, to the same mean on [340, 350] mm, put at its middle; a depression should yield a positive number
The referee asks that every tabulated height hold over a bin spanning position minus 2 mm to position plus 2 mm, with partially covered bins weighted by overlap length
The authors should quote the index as -2.0 mm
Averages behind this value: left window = 58.2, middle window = 62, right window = 59.9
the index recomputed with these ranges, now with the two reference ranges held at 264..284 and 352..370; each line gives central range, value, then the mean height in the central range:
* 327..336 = -1.6 mm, 65.3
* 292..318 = -2.8 mm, 58.9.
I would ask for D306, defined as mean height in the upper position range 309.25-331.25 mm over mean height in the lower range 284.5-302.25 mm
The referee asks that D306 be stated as 1.1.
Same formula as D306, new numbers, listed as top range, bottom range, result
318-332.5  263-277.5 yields 1.36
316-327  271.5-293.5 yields 1.12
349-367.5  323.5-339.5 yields 0.90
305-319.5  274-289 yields 1.05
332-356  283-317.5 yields 1.04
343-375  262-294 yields 1.09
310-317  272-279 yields 1.18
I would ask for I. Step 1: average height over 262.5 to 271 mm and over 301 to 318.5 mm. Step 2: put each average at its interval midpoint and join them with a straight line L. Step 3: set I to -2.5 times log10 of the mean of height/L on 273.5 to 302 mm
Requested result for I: -0.096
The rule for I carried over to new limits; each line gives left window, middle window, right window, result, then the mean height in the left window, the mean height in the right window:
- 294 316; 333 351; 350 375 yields -0.06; 58.7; 58.4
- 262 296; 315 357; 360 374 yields -0.10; 53.8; 58.2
